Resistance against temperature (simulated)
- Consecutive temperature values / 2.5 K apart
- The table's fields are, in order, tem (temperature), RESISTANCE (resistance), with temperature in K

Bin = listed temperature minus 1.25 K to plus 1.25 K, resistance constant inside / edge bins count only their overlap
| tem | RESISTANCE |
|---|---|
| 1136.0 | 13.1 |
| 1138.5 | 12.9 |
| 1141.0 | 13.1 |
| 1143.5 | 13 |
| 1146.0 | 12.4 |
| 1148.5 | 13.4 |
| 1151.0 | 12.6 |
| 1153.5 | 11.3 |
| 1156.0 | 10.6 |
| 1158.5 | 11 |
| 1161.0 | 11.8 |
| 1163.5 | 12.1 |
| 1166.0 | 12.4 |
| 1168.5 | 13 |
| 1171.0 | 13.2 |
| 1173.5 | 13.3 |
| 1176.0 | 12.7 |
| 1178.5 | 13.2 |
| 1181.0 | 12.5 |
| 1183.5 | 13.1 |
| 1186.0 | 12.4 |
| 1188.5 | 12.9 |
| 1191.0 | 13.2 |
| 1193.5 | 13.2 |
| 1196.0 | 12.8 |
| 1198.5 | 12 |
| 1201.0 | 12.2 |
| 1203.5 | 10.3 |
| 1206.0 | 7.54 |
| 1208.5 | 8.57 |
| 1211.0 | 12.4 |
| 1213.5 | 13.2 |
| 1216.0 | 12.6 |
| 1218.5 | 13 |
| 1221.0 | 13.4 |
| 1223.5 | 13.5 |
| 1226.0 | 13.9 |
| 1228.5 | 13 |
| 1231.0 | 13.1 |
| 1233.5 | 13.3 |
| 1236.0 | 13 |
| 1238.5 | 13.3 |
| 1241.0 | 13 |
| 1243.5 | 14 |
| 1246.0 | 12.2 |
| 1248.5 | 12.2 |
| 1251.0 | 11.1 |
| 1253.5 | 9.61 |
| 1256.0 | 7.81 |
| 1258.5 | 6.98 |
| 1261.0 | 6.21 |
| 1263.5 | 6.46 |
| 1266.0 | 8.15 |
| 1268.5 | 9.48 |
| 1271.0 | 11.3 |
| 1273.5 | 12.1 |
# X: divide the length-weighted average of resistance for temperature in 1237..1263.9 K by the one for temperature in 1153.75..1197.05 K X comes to 0.83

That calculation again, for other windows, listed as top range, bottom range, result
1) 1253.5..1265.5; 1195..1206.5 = 0.65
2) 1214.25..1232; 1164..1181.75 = 1.03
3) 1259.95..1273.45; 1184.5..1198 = 0.68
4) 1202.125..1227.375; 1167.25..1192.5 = 0.91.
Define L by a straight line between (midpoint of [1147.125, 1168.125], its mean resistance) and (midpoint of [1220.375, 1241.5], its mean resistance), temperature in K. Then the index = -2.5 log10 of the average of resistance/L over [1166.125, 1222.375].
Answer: 0.03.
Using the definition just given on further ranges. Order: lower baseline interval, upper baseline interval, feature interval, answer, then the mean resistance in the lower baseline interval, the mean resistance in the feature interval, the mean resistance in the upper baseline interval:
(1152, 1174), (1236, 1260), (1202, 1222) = 0.02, 12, 11.4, 11.2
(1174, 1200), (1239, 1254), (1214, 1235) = -0.07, 12.8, 13.2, 12.2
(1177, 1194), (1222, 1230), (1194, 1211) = 0.21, 12.9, 10.8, 13.5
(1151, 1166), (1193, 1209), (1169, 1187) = -0.15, 11.6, 12.9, 10.9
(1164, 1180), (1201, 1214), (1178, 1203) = -0.09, 12.9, 12.7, 10.4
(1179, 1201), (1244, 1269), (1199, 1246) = -0.14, 12.7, 12.4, 9.16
